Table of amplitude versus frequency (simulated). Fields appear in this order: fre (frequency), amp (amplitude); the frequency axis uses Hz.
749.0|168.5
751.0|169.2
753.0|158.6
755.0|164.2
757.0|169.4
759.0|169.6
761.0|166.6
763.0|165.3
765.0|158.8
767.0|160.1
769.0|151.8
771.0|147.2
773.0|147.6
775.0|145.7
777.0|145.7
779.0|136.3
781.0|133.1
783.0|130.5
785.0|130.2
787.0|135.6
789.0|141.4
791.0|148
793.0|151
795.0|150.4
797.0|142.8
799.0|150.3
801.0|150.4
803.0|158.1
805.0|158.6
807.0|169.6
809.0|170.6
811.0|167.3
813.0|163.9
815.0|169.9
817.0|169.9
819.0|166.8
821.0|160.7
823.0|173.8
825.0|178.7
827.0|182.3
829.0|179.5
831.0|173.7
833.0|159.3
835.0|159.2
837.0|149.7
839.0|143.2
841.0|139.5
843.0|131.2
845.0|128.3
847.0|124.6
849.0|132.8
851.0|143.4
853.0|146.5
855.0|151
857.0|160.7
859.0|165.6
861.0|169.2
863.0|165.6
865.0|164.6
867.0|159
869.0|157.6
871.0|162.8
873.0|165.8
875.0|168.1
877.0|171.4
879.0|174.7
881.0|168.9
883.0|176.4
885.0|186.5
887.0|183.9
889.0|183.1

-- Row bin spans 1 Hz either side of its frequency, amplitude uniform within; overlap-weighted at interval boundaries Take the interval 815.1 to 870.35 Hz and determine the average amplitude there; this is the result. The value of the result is 157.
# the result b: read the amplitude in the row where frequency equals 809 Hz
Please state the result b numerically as 170.6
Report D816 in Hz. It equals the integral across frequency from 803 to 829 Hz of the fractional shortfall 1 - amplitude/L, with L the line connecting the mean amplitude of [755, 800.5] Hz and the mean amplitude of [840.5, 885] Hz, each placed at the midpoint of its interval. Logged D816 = -2.8 Hz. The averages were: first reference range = 149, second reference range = 157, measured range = 169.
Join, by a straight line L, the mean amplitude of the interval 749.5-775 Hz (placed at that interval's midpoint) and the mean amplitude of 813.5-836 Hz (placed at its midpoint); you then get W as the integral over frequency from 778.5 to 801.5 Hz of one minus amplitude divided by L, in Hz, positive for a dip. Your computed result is 3.23 Hz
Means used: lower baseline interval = 160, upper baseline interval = 170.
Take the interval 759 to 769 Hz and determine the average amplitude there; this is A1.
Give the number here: 162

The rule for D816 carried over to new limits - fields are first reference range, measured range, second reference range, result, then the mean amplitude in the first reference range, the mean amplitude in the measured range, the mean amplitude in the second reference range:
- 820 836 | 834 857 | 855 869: 3.44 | 171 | 142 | 163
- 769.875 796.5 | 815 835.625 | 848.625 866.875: -2.82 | 142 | 171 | 156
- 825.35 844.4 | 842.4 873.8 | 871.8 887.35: 2.71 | 158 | 152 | 174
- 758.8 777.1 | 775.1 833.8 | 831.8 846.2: -2.74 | 156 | 157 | 144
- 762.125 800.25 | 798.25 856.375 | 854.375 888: -0.07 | 146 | 157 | 168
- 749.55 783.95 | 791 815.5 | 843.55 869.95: -0.79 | 154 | 158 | 151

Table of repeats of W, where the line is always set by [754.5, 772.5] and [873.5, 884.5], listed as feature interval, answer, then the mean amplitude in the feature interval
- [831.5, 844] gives 1.5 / 148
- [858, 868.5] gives 0.4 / 164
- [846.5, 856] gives 1.6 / 140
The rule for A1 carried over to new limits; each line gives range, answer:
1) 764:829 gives 155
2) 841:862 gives 145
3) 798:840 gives 165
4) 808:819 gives 168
